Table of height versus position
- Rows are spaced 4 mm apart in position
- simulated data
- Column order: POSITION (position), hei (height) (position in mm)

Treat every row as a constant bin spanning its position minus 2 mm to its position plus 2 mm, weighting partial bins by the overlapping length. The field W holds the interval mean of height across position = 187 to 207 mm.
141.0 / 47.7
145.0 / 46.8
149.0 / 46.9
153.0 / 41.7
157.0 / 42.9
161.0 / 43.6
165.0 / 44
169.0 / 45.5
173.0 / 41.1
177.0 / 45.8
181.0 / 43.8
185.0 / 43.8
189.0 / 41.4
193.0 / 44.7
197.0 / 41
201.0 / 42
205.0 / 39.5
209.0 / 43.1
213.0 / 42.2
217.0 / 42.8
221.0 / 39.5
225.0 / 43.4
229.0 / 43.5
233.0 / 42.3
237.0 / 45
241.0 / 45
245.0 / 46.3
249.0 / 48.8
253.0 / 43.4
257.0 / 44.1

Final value 41.7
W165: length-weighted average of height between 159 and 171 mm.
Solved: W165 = 44.4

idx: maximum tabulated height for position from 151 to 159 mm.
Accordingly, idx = 42.9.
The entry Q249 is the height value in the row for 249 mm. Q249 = 48.8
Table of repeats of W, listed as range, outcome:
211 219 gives 42.5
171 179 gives 43.5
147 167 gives 43.8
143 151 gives 46.8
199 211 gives 41.5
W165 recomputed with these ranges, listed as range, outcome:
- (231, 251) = 45.5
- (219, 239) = 42.7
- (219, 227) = 41.5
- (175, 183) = 44.8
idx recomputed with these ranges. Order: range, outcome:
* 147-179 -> 46.9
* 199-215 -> 43.1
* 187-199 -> 44.7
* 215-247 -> 46.3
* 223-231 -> 43.5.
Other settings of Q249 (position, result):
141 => 47.7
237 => 45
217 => 42.8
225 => 43.4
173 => 41.1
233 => 42.3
